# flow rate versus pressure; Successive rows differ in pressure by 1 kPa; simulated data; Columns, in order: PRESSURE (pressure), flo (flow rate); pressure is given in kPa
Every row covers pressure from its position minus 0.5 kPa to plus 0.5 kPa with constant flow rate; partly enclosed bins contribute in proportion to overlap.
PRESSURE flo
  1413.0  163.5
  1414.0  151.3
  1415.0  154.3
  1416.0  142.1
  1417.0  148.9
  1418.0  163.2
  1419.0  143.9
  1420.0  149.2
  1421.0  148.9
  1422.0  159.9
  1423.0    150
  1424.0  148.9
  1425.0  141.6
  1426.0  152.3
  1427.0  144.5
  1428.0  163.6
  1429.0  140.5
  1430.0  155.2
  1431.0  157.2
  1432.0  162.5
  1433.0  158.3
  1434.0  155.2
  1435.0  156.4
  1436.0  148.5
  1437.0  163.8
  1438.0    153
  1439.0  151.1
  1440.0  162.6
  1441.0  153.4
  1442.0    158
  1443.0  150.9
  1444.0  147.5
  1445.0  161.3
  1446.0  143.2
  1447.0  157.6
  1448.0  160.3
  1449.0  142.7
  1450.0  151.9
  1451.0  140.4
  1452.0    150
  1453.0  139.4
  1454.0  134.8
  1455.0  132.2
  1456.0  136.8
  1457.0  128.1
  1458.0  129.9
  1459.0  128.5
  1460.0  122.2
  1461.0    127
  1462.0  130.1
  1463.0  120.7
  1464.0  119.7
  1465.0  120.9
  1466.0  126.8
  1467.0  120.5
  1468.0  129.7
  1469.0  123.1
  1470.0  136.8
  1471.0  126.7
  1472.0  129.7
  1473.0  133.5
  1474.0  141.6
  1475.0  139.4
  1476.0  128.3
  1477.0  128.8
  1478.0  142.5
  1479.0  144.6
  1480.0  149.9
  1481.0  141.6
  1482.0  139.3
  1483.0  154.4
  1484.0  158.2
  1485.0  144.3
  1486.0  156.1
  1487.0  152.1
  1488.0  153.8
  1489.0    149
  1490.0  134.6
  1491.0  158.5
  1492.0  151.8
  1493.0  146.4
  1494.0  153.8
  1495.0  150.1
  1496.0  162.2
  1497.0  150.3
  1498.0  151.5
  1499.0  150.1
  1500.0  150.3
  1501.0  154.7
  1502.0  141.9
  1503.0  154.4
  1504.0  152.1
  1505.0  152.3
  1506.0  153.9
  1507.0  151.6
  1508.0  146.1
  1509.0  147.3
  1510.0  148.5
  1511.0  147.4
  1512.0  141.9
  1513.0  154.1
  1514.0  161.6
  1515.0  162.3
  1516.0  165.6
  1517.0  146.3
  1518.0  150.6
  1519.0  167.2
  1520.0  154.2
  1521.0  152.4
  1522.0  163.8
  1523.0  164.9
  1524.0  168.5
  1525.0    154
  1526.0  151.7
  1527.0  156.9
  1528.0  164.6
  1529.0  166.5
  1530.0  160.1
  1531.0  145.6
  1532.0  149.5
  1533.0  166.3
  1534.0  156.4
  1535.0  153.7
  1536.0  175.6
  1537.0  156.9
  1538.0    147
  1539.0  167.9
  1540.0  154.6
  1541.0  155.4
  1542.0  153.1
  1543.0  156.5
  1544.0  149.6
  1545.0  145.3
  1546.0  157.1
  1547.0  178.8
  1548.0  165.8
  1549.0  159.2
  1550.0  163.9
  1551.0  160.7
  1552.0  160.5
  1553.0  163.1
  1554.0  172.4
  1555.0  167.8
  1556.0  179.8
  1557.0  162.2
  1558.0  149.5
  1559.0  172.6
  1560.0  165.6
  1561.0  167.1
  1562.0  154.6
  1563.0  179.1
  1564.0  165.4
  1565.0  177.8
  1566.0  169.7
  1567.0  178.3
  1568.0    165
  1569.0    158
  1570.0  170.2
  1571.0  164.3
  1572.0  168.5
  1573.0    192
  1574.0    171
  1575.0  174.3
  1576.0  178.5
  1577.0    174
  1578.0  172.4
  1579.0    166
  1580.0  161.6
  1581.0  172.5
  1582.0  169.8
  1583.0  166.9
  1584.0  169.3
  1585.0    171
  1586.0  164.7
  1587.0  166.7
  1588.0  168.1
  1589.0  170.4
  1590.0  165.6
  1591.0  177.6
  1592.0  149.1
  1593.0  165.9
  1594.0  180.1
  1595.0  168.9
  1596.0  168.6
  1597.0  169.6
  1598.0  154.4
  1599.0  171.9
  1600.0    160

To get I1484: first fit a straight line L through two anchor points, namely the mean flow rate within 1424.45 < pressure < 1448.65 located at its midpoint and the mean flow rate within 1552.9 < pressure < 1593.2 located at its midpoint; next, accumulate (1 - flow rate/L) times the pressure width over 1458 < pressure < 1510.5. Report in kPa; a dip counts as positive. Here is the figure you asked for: 5.7 kPa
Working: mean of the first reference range 154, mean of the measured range 142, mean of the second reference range 169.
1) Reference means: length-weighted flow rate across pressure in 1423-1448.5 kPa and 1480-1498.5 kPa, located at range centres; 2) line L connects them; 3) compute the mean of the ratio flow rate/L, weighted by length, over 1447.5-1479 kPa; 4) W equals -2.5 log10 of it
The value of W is 0.144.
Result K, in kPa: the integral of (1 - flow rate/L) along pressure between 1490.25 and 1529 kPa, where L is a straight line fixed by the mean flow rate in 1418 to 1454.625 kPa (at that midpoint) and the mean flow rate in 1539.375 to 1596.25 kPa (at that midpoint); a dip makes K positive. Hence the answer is 1.4 kPa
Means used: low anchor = 152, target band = 154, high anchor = 167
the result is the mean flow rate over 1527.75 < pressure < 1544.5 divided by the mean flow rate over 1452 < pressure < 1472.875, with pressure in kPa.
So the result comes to 1.22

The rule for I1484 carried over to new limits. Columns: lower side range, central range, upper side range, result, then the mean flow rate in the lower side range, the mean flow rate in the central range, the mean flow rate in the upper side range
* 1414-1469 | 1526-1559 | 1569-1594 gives 0.53 kPa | 145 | 160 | 170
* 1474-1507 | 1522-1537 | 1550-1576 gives -0.04 kPa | 148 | 160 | 168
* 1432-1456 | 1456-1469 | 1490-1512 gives 2.17 kPa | 151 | 126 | 151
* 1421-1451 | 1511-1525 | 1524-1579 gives 0.29 kPa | 153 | 157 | 164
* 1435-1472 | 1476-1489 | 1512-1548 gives 0.02 kPa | 140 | 146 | 158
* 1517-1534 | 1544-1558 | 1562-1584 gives 0.14 kPa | 158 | 163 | 171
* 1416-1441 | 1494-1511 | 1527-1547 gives 0.55 kPa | 153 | 151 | 157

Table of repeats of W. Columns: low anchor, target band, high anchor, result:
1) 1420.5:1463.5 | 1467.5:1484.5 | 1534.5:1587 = 0.107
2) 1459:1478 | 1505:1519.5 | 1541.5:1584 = -0.050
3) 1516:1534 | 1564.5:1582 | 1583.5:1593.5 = -0.043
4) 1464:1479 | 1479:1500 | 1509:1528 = -0.073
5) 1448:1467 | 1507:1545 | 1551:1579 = -0.002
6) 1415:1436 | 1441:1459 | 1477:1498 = 0.045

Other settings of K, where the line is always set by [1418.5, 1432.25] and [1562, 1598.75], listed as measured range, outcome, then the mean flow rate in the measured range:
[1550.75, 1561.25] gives 0.1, 166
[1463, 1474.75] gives 2.1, 128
